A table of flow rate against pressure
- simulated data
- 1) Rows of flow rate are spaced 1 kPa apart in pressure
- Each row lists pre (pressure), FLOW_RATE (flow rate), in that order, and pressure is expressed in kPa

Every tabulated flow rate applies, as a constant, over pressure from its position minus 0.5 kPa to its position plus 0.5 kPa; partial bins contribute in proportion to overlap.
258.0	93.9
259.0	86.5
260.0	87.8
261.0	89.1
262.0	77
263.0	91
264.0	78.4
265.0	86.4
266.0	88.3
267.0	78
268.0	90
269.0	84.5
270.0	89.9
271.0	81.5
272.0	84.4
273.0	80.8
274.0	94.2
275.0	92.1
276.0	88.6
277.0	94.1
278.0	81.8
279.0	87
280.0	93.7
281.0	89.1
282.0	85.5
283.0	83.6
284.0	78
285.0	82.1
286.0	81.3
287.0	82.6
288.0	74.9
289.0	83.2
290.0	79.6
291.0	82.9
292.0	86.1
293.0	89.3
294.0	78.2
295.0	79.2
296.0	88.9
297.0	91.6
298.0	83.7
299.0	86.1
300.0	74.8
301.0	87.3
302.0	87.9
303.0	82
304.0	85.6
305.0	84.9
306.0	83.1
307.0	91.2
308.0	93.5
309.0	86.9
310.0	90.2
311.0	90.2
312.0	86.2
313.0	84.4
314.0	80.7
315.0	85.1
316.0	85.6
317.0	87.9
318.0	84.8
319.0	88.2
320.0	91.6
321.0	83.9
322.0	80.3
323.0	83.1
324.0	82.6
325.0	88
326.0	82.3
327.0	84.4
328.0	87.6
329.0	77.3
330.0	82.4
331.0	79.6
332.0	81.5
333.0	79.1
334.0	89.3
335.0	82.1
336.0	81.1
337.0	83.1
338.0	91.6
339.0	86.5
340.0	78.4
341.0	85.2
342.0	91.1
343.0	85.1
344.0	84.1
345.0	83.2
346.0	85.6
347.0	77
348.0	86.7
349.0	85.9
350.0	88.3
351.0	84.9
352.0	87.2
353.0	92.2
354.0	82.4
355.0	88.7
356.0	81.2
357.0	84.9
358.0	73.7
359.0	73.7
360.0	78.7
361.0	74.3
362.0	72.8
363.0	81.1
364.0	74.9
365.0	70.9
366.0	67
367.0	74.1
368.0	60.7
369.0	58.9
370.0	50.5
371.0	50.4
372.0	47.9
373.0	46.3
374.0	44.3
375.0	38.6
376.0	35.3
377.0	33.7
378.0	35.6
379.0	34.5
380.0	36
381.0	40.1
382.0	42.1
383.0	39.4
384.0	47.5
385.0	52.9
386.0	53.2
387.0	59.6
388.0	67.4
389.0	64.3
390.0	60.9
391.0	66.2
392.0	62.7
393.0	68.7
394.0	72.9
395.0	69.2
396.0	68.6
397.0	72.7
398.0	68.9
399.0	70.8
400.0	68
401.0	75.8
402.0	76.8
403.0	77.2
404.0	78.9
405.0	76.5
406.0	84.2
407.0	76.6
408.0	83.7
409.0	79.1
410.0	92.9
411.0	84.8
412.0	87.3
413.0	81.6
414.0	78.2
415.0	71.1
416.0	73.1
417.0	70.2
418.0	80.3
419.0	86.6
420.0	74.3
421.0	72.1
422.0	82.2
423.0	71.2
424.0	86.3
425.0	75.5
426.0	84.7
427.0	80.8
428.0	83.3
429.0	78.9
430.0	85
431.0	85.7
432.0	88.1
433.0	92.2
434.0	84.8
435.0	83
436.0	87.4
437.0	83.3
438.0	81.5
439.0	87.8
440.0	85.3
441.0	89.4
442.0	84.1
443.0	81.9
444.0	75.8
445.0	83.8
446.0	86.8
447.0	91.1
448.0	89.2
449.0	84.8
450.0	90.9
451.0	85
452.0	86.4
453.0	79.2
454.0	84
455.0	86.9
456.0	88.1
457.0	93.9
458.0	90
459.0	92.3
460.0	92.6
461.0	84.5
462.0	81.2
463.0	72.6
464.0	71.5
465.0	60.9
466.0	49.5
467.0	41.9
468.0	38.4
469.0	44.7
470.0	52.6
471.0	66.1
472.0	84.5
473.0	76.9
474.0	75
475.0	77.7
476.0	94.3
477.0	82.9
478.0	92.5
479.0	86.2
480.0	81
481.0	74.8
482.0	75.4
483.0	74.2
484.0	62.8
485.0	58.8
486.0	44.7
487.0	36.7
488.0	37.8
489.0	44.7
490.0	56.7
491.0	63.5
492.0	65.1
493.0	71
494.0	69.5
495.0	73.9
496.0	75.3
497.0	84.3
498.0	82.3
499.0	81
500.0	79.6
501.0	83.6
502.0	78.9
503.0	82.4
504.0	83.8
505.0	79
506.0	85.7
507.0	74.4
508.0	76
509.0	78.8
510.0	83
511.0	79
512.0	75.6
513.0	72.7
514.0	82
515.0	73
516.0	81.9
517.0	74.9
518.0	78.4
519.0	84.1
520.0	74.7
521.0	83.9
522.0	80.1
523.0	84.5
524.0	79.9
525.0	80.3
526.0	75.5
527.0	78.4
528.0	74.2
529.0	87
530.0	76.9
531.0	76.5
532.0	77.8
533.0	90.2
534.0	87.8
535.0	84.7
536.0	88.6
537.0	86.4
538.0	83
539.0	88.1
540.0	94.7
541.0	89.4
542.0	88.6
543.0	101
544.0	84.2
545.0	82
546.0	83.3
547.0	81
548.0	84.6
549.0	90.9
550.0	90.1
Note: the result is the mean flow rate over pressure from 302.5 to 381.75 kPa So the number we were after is 76.3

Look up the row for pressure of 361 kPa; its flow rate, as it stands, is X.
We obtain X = 74.3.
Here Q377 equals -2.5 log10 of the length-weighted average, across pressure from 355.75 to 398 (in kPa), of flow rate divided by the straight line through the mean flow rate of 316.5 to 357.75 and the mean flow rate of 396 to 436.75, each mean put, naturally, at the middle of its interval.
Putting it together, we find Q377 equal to 0.36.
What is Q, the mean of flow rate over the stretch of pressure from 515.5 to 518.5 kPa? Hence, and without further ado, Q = 78.4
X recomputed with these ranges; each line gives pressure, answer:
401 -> 75.8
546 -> 83.3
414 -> 78.2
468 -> 38.4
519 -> 84.1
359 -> 73.7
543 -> 101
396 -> 68.6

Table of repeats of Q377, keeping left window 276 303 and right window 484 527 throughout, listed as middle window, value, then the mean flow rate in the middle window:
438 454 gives -0.12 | 85.3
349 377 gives 0.18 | 68.7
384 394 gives 0.27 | 61.6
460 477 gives 0.11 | 68.2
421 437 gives -0.08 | 82.9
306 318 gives -0.05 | 87.2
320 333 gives -0.01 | 82.9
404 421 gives -0.02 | 79.8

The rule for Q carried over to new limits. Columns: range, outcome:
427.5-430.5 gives 82.4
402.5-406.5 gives 79.2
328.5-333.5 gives 80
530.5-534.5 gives 83.1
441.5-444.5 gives 80.6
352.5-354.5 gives 87.3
